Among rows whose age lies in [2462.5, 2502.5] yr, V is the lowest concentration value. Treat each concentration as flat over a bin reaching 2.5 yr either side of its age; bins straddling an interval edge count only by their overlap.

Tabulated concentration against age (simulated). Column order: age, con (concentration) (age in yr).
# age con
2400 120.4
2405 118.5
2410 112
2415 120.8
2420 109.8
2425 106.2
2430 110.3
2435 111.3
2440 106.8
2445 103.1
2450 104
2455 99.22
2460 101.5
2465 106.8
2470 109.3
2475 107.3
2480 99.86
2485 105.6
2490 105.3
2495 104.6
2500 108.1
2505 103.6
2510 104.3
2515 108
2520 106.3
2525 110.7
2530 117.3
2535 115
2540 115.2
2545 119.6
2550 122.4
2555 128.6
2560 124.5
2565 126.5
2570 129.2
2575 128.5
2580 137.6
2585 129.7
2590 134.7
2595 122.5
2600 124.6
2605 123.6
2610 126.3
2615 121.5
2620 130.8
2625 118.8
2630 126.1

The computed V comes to 99.86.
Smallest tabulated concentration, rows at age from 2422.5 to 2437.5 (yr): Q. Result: 106.2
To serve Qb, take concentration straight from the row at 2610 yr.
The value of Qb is 126.3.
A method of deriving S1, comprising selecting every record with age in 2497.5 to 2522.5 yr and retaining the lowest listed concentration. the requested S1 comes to 103.6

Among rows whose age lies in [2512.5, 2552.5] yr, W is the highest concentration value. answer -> 122.4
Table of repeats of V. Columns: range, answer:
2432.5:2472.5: 99.22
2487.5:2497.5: 104.6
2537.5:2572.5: 115.2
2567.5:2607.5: 122.5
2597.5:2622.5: 121.5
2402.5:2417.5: 112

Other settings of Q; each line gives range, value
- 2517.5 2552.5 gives 106.3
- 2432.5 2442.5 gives 106.8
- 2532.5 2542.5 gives 115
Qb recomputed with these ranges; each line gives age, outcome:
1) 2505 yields 103.6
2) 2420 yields 109.8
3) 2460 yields 101.5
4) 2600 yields 124.6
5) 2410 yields 112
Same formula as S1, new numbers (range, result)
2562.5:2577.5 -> 126.5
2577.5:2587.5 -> 129.7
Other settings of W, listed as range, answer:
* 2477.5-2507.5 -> 108.1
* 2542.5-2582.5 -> 137.6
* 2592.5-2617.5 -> 126.3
